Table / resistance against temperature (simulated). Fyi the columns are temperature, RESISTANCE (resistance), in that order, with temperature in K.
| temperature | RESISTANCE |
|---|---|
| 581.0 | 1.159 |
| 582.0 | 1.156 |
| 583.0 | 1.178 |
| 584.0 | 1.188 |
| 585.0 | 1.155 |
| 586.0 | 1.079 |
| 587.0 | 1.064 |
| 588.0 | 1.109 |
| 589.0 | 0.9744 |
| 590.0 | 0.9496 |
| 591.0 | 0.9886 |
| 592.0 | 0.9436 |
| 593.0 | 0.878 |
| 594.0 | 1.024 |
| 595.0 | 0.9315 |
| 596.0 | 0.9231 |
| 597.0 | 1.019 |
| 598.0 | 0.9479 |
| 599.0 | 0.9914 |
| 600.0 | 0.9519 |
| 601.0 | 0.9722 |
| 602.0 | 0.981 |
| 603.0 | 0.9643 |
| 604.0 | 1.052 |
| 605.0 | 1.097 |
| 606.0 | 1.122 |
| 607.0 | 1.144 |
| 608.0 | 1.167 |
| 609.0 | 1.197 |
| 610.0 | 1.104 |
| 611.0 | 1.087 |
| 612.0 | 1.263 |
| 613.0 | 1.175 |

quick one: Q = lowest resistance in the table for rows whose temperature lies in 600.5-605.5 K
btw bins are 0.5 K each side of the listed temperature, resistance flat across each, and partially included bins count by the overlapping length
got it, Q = 0.9643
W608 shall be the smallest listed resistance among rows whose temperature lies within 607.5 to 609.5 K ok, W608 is 1.167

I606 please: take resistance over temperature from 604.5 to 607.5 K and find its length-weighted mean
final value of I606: 1.12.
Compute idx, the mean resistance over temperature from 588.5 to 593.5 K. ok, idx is 0.947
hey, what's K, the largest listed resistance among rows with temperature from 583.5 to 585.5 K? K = 1.188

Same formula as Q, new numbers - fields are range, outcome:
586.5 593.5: 0.878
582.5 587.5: 1.064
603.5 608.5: 1.052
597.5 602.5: 0.9479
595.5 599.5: 0.9231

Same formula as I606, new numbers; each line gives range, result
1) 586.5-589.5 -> 1.05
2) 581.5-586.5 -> 1.15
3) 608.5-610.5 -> 1.15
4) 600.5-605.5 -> 1.01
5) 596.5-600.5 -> 0.978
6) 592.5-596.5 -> 0.939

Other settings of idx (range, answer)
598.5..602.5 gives 0.974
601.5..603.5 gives 0.973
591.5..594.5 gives 0.949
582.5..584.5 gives 1.18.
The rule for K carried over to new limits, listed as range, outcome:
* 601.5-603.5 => 0.981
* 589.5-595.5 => 1.024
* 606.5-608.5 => 1.167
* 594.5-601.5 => 1.019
